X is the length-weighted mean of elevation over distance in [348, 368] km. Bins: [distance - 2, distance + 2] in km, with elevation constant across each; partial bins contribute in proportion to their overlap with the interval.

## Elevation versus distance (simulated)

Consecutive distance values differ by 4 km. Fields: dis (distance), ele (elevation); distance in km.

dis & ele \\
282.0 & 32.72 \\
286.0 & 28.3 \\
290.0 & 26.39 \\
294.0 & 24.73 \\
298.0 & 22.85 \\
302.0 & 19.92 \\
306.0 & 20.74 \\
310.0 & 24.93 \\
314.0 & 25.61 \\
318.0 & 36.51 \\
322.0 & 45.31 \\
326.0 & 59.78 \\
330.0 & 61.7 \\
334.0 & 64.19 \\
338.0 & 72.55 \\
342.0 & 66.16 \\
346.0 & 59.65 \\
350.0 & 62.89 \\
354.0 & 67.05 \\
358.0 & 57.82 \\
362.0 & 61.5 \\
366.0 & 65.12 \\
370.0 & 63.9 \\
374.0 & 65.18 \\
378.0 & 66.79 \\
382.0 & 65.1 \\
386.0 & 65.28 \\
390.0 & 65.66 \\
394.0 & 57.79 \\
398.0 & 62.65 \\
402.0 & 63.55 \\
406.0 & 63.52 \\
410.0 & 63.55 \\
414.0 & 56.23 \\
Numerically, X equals 62.9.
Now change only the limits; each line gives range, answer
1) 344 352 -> 61.3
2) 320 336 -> 57.7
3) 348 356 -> 65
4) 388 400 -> 62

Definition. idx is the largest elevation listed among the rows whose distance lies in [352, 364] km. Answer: 67.05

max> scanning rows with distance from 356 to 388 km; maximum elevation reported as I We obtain 66.79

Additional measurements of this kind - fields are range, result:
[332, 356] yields 72.55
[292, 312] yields 24.93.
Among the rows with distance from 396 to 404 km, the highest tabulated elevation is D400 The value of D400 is 63.55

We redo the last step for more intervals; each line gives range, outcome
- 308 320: 36.51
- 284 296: 28.3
